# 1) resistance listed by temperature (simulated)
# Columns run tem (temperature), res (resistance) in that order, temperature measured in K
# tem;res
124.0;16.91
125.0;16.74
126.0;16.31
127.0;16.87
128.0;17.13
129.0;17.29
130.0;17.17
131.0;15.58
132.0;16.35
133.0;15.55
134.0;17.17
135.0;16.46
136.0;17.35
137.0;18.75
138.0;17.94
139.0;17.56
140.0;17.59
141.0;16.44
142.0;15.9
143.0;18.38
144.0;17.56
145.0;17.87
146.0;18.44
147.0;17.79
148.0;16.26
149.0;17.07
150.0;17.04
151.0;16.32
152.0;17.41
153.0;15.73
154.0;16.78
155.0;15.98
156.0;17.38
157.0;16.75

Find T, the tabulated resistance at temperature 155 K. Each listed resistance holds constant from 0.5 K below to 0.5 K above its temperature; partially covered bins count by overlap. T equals 15.98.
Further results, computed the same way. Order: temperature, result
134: 17.17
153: 15.73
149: 17.07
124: 16.91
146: 18.44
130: 17.17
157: 16.75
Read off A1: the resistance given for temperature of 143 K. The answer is 18.38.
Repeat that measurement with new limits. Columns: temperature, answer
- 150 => 17.04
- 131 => 15.58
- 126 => 16.31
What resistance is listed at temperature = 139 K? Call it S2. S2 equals 17.56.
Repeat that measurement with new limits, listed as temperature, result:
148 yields 16.26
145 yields 17.87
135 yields 16.46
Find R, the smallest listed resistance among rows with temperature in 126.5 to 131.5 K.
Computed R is 15.58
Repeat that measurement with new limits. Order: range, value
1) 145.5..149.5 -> 16.26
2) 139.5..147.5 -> 15.9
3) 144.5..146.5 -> 17.87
